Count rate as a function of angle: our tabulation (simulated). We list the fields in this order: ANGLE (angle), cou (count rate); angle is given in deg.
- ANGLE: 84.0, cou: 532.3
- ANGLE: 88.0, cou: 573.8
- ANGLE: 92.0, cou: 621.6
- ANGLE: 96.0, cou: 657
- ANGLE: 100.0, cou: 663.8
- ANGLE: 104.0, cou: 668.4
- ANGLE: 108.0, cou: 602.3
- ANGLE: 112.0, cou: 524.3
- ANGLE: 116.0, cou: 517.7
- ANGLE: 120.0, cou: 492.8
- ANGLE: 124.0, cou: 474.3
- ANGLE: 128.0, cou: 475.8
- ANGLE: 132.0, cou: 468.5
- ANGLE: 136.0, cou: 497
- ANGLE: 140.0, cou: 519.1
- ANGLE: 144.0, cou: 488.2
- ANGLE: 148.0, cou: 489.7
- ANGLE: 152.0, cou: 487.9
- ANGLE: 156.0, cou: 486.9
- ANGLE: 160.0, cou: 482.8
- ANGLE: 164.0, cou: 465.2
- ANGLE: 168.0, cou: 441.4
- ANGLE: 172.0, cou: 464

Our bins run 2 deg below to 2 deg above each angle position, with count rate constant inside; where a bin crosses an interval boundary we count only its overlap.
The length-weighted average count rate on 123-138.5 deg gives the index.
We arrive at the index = 480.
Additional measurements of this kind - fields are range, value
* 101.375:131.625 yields 535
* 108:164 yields 496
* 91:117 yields 611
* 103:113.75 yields 594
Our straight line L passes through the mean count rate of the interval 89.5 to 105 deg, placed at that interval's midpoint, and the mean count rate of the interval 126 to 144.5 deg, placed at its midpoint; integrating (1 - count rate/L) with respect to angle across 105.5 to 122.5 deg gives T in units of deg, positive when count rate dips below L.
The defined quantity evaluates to 1.3 deg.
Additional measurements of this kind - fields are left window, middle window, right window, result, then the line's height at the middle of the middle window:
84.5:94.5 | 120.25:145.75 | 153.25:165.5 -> 1.64 deg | 521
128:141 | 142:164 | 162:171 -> -0.74 deg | 469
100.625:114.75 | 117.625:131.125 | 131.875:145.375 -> 1.57 deg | 545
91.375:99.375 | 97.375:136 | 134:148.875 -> 2.52 deg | 578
